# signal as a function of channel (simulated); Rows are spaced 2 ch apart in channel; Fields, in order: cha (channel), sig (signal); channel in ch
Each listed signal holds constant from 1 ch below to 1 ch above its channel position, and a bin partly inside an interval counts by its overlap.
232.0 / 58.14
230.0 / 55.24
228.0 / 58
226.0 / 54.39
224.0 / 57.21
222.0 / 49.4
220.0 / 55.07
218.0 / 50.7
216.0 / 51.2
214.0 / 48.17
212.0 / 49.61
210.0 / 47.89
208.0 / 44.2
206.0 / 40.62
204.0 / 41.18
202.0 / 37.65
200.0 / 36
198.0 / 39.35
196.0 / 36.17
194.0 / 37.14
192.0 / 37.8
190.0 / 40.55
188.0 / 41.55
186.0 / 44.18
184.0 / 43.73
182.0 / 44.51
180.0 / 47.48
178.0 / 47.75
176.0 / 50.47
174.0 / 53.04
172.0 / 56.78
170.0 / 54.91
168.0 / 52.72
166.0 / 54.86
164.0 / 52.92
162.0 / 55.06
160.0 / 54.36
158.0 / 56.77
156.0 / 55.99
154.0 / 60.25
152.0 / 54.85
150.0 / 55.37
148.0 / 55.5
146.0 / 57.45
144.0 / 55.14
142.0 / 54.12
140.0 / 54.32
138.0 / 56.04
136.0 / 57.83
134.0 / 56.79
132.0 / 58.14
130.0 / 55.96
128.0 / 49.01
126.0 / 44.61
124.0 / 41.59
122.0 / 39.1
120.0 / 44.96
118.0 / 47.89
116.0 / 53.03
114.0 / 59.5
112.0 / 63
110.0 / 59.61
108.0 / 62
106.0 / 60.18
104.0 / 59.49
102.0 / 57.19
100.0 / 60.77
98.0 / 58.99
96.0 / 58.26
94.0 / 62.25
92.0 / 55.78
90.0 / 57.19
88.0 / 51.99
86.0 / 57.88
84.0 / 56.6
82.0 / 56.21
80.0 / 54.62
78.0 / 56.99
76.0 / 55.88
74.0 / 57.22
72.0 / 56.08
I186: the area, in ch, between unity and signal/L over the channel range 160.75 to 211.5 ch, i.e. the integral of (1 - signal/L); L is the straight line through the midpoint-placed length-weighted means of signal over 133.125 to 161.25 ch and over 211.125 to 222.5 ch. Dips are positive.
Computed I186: 7.22 ch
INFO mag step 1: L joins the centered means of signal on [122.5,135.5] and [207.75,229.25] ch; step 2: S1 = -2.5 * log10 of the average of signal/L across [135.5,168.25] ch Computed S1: -0.091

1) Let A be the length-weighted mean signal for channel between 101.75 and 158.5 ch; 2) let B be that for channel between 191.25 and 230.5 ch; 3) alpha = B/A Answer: 0.85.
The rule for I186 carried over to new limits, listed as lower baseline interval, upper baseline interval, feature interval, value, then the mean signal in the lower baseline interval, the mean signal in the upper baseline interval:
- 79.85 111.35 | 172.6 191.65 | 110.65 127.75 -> 1.7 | 58.2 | 45.9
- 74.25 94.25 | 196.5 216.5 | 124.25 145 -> -1.2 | 56.4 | 43.2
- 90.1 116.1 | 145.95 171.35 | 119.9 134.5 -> 2.3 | 59.4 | 55.4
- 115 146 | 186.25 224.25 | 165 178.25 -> -1.6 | 51.4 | 44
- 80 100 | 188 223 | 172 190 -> -0.1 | 57.3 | 43.6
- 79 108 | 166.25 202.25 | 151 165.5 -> -2.1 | 57.8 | 44.9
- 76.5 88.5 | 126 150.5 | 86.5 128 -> 0.6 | 55.9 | 55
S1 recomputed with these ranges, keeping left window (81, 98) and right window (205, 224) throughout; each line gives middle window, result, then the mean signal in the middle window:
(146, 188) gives -0.01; 52.4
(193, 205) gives 0.30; 37.9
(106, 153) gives 0.01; 53.9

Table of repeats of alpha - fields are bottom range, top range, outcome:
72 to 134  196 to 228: 0.85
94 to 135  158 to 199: 0.87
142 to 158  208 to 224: 0.89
